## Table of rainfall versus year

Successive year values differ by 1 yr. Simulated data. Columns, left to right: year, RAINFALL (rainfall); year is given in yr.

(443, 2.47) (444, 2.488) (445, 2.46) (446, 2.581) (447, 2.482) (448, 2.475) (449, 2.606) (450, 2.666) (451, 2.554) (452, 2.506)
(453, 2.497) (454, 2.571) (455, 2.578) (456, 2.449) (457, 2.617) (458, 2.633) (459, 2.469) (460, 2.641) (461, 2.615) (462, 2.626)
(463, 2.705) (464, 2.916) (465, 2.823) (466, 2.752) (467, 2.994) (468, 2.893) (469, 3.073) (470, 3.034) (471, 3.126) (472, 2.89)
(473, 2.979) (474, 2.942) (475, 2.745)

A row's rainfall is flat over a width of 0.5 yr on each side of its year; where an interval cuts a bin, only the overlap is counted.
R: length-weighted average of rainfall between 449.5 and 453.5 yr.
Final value 2.56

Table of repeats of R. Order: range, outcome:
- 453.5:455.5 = 2.57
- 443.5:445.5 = 2.47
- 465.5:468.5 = 2.88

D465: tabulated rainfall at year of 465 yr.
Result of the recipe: 2.823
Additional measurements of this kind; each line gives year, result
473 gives 2.979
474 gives 2.942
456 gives 2.449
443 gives 2.47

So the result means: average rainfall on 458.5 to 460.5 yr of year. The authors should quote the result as 2.55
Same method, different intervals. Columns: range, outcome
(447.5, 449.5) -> 2.54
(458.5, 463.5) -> 2.61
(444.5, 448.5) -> 2.5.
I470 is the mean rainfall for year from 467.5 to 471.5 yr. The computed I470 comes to 3.03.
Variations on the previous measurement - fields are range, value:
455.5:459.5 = 2.54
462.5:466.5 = 2.8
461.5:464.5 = 2.75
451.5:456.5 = 2.52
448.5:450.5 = 2.64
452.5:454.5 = 2.53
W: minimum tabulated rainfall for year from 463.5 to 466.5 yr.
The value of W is 2.752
